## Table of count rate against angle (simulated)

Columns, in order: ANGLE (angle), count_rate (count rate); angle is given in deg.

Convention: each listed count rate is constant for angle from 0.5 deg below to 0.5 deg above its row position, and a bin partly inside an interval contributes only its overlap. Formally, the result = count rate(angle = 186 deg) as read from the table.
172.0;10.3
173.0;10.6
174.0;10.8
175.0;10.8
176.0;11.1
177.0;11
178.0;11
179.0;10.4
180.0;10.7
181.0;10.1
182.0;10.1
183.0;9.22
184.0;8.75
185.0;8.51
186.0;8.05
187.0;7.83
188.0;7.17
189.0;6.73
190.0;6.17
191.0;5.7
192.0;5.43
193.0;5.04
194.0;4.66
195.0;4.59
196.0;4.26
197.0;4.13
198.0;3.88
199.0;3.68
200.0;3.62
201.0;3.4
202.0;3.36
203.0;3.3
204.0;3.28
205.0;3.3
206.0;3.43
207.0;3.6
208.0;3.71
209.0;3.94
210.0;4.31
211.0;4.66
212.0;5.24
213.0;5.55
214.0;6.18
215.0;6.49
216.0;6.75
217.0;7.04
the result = 8.05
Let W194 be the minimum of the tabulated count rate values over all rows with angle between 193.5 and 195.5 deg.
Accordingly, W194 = 4.59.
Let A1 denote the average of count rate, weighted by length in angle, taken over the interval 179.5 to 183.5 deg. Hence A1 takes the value 10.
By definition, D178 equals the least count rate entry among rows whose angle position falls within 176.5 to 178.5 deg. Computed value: 11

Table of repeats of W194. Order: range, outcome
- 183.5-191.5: 5.7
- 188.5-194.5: 4.66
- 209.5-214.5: 4.31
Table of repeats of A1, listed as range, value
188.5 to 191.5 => 6.2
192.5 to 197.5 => 4.54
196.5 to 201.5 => 3.74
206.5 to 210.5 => 3.89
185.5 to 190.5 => 7.19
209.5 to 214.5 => 5.19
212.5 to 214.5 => 5.87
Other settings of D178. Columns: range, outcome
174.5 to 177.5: 10.8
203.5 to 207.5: 3.28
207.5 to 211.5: 3.71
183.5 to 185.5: 8.51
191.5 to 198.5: 3.88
